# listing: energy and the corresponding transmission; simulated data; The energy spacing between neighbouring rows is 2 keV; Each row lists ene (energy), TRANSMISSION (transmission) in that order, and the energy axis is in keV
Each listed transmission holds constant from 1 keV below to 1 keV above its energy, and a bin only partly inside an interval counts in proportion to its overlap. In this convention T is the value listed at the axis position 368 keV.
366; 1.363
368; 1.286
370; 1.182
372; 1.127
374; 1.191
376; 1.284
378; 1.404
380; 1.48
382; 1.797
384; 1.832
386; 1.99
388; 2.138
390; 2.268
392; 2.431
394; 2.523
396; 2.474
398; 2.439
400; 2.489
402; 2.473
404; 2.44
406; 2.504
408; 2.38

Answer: 1.286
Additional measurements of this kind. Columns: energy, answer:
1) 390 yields 2.268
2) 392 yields 2.431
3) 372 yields 1.127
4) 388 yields 2.138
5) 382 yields 1.797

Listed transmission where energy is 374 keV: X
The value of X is 1.191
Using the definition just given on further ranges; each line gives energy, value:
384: 1.832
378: 1.404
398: 2.439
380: 1.48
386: 1.99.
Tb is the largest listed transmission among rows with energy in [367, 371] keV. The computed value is 1.286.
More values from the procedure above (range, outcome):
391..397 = 2.523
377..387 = 1.99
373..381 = 1.48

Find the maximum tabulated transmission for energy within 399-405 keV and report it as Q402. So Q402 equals 2.489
